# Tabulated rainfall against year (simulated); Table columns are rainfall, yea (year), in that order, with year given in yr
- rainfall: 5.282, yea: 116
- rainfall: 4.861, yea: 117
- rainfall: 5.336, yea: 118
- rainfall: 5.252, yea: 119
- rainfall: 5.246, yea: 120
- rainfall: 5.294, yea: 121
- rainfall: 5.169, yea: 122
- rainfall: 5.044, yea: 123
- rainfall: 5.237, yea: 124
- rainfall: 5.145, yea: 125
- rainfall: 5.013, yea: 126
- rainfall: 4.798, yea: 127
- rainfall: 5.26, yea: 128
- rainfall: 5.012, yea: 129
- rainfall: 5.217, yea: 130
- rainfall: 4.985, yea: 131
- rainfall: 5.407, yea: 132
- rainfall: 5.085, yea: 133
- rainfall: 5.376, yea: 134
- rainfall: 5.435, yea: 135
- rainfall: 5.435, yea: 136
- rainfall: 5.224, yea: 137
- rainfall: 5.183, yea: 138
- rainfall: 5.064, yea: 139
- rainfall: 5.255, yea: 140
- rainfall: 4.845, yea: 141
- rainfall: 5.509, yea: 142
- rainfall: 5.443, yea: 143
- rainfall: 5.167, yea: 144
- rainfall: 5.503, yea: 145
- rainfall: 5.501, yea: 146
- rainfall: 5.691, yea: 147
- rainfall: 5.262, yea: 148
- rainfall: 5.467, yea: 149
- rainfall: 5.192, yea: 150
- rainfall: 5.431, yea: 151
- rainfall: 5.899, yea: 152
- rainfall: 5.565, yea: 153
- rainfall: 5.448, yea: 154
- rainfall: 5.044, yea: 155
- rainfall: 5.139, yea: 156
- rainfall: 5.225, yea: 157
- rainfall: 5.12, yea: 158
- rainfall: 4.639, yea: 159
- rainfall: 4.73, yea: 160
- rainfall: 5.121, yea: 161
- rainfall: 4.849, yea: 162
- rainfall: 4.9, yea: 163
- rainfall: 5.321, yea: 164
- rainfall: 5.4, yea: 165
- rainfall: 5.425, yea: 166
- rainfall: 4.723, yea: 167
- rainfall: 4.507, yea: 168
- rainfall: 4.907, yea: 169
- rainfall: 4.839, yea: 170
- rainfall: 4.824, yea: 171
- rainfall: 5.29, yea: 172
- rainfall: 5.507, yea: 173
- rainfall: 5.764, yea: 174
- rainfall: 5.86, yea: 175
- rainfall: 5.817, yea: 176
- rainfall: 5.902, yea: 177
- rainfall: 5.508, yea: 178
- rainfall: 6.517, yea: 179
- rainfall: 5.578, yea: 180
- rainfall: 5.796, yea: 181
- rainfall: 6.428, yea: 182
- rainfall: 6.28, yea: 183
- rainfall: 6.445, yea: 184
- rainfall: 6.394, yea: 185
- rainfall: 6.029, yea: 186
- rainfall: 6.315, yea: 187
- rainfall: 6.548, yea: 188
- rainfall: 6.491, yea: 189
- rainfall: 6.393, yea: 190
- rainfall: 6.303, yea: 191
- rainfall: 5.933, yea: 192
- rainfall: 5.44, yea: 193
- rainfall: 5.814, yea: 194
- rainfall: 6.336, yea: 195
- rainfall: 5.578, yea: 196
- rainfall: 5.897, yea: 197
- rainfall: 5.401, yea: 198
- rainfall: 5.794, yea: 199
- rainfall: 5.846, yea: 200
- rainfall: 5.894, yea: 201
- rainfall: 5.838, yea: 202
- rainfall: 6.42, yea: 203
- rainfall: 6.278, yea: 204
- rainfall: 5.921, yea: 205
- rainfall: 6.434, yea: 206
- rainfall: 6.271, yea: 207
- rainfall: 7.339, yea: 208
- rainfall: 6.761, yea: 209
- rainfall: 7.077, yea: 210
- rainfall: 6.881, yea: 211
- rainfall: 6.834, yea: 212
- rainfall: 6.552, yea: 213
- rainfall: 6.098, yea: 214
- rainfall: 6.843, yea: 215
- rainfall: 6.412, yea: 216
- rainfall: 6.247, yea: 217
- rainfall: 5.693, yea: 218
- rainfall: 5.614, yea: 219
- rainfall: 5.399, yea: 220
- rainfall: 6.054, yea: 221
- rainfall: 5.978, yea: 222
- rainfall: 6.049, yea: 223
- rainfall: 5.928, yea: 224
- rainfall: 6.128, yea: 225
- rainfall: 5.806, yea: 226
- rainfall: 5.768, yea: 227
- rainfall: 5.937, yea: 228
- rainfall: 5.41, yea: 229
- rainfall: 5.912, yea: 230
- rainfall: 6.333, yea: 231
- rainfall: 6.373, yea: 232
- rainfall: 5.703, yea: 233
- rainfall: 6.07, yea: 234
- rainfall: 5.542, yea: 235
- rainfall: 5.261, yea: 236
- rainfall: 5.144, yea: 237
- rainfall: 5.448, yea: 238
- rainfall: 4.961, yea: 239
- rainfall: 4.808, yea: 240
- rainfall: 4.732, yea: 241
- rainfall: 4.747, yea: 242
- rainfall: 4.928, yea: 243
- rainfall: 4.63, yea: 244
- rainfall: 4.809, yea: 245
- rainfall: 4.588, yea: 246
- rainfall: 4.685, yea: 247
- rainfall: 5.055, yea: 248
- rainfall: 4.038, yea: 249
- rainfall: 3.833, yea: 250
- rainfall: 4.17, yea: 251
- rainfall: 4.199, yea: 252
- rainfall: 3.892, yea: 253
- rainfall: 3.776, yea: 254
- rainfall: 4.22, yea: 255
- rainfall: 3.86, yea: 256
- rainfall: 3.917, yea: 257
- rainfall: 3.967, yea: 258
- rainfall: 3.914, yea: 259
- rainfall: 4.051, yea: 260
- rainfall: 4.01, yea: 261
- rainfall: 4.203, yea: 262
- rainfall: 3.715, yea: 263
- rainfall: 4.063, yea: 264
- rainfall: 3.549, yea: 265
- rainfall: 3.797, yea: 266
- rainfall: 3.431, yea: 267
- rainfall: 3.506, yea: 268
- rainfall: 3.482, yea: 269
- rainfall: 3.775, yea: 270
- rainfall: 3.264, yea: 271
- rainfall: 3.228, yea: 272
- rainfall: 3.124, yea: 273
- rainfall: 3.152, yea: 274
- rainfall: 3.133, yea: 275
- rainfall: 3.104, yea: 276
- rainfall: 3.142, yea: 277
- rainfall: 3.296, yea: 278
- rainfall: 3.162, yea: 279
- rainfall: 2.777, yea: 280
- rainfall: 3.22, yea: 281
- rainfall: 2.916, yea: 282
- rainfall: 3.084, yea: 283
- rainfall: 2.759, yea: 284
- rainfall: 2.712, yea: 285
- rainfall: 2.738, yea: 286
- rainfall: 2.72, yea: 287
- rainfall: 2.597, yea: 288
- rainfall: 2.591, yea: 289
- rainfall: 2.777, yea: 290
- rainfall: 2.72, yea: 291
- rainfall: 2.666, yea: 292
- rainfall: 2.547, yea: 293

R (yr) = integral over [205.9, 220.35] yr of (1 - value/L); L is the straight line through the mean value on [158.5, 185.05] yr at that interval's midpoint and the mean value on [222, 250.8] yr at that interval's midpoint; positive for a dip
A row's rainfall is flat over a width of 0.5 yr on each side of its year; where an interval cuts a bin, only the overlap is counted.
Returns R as -2.9 yr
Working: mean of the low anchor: 5.44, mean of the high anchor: 5.31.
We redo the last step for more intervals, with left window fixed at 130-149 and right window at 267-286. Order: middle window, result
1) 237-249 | -3.8 yr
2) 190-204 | -4.8 yr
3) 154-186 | -4.1 yr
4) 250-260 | -1.4 yr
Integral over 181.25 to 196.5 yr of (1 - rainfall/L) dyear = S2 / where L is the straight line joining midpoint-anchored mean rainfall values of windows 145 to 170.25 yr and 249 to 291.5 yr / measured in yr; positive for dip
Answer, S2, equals -4.8 yr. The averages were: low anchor 5.18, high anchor 3.43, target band 6.18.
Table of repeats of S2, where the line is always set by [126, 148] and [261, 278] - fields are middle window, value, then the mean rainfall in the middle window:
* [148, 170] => -0.8 yr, 5.14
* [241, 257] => -2.5 yr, 4.36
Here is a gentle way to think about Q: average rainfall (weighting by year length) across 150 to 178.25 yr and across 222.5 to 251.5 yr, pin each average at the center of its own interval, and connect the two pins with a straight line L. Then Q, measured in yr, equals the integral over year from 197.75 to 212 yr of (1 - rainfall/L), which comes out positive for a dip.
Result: -2.92 yr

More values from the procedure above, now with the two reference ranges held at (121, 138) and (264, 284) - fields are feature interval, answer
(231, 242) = -4.78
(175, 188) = -4.63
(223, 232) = -4.74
